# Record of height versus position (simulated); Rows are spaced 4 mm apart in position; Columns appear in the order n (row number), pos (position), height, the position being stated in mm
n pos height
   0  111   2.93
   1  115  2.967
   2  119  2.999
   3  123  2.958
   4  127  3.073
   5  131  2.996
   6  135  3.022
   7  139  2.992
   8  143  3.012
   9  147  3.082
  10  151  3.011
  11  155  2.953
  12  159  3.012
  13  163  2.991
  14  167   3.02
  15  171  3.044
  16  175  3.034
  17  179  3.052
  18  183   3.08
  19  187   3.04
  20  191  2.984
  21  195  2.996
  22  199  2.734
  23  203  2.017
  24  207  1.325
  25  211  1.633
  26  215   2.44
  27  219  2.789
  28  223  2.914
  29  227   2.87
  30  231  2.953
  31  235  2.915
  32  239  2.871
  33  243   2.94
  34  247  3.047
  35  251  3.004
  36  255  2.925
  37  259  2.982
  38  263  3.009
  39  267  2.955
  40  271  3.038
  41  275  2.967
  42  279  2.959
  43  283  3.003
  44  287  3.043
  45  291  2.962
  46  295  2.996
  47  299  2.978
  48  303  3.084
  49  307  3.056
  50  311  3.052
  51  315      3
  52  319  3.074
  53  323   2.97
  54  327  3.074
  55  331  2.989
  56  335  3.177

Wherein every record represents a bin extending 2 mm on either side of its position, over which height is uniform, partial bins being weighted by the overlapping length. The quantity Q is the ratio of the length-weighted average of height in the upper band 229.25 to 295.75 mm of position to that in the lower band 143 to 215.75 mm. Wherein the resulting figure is 1.08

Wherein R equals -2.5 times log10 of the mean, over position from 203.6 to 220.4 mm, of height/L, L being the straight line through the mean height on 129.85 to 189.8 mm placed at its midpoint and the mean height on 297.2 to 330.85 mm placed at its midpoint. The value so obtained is 0.440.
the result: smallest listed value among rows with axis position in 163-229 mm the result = 1.325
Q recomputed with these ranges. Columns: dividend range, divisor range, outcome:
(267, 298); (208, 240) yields 1.14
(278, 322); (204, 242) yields 1.20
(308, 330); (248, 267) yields 1.02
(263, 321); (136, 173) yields 1.00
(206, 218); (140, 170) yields 0.64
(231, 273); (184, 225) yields 1.19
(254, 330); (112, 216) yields 1.06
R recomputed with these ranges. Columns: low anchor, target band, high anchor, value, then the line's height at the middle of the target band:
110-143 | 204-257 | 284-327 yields 0.14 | 3.01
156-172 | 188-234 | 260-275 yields 0.18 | 3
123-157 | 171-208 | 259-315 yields 0.10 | 3.01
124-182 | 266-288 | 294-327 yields 0.01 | 3.03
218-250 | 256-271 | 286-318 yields -0.01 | 2.96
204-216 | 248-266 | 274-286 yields -0.16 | 2.58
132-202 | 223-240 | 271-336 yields 0.04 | 3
